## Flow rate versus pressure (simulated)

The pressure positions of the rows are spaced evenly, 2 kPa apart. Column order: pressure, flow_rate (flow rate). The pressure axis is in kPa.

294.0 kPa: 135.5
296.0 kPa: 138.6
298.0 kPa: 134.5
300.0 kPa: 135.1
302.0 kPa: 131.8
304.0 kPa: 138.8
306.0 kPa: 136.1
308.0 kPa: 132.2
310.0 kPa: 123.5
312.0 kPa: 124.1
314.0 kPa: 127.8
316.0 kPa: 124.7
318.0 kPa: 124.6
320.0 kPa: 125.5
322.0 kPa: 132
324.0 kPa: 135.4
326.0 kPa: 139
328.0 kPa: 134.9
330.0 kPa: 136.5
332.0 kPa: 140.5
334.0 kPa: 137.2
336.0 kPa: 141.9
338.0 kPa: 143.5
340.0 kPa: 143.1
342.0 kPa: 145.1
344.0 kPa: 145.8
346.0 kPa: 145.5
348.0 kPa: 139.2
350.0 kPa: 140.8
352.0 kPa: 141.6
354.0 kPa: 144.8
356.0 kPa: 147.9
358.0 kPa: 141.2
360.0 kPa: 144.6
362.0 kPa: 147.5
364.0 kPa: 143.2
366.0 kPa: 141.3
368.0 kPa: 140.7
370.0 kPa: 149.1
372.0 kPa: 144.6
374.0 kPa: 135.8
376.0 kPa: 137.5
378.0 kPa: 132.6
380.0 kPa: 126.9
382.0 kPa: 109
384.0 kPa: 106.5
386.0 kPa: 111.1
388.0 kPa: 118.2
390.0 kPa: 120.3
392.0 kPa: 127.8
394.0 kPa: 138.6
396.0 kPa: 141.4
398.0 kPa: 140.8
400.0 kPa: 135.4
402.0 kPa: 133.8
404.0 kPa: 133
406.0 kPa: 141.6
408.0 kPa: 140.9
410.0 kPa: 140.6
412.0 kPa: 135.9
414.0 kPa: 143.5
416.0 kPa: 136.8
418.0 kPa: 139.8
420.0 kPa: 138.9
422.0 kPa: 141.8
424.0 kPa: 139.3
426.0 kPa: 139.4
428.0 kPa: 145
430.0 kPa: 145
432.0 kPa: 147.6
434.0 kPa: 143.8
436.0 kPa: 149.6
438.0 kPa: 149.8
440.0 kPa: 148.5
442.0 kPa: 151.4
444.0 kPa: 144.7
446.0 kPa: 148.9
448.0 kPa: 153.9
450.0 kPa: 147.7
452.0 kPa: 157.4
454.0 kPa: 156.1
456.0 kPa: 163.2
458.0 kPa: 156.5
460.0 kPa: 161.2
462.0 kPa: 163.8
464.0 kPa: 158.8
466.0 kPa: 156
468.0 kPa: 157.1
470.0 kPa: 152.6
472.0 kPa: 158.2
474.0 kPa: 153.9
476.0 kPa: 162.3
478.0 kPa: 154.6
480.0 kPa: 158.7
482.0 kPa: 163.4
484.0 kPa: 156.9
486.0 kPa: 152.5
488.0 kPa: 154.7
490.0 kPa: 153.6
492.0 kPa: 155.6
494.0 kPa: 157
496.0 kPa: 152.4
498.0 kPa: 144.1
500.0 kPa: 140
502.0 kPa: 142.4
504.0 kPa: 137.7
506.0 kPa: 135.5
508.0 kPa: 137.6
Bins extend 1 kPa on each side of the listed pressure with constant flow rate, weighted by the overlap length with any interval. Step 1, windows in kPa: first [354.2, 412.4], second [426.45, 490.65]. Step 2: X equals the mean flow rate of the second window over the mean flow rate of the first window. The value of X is 1.14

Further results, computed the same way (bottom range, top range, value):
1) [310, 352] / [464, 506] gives 1.12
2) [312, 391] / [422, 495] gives 1.13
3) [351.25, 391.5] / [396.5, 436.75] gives 1.05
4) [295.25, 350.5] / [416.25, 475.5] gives 1.11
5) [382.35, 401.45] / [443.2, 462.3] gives 1.23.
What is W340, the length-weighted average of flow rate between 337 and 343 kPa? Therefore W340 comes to 144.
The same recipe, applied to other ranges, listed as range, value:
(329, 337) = 139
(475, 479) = 158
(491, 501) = 150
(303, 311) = 133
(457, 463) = 160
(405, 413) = 140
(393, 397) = 140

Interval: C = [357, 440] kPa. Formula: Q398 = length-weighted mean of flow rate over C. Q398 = 137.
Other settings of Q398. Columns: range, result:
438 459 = 153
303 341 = 134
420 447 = 146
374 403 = 127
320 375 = 141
